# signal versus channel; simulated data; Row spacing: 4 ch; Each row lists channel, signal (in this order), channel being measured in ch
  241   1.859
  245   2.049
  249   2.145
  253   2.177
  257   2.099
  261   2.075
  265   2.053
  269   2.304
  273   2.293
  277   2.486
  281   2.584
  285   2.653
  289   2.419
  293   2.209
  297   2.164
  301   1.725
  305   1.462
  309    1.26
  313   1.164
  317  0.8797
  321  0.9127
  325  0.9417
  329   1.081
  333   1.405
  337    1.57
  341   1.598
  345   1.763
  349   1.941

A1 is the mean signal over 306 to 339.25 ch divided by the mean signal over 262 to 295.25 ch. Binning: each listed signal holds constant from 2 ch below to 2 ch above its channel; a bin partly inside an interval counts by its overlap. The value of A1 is 0.5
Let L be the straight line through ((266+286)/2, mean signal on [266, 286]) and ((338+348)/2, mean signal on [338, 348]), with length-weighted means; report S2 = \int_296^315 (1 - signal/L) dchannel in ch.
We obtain 5.4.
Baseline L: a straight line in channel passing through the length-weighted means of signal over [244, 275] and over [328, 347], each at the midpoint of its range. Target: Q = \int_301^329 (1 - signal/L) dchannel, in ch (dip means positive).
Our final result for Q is 9.1 ch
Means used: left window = 2.15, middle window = 1.15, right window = 1.5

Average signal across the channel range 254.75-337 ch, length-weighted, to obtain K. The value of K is 1.8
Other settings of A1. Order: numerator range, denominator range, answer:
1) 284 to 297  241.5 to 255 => 1.13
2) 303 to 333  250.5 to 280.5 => 0.50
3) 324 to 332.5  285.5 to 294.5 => 0.46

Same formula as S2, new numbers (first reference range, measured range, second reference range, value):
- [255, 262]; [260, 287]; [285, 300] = -2.3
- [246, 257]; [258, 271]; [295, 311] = -0.8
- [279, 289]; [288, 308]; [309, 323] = -0.3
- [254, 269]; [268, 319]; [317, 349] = -4.8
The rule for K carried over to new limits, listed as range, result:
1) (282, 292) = 2.51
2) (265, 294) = 2.4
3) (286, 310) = 1.93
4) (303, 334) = 1.13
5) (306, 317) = 1.17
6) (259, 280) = 2.26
